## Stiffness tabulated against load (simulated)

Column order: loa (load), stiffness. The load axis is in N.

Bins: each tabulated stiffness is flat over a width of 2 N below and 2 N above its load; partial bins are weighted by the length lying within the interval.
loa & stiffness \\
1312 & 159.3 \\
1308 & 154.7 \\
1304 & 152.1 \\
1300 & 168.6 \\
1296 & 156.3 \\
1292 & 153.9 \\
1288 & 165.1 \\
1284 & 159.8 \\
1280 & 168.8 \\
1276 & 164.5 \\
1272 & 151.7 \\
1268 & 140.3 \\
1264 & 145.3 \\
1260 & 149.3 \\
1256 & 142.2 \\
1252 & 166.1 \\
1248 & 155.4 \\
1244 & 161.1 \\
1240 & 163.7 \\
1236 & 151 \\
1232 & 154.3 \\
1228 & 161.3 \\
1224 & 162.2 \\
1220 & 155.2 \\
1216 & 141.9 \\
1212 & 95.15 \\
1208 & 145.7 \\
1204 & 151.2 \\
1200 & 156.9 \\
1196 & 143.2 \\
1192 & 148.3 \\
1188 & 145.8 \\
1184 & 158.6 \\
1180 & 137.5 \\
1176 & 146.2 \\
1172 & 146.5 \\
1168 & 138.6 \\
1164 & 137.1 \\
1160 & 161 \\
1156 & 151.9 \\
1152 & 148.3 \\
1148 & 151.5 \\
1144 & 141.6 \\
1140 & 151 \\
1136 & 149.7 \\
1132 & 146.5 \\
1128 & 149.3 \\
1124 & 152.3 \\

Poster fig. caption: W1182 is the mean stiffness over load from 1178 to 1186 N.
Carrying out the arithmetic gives 148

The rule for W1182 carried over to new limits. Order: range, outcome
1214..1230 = 155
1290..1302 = 160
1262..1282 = 154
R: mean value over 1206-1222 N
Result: 134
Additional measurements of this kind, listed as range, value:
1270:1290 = 162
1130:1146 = 147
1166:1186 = 145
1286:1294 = 160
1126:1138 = 148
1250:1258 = 154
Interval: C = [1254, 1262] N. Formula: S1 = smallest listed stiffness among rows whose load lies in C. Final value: 142.2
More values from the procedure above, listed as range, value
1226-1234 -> 154.3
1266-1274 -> 140.3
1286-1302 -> 153.9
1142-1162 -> 141.6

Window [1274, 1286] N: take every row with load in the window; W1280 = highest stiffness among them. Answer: 168.8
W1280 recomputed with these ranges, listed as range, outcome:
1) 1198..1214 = 156.9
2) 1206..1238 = 162.2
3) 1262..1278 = 164.5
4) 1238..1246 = 163.7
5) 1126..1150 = 151.5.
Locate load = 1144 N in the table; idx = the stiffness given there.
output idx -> 141.6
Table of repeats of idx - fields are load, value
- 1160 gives 161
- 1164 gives 137.1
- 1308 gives 154.7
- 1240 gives 163.7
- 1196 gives 143.2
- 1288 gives 165.1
